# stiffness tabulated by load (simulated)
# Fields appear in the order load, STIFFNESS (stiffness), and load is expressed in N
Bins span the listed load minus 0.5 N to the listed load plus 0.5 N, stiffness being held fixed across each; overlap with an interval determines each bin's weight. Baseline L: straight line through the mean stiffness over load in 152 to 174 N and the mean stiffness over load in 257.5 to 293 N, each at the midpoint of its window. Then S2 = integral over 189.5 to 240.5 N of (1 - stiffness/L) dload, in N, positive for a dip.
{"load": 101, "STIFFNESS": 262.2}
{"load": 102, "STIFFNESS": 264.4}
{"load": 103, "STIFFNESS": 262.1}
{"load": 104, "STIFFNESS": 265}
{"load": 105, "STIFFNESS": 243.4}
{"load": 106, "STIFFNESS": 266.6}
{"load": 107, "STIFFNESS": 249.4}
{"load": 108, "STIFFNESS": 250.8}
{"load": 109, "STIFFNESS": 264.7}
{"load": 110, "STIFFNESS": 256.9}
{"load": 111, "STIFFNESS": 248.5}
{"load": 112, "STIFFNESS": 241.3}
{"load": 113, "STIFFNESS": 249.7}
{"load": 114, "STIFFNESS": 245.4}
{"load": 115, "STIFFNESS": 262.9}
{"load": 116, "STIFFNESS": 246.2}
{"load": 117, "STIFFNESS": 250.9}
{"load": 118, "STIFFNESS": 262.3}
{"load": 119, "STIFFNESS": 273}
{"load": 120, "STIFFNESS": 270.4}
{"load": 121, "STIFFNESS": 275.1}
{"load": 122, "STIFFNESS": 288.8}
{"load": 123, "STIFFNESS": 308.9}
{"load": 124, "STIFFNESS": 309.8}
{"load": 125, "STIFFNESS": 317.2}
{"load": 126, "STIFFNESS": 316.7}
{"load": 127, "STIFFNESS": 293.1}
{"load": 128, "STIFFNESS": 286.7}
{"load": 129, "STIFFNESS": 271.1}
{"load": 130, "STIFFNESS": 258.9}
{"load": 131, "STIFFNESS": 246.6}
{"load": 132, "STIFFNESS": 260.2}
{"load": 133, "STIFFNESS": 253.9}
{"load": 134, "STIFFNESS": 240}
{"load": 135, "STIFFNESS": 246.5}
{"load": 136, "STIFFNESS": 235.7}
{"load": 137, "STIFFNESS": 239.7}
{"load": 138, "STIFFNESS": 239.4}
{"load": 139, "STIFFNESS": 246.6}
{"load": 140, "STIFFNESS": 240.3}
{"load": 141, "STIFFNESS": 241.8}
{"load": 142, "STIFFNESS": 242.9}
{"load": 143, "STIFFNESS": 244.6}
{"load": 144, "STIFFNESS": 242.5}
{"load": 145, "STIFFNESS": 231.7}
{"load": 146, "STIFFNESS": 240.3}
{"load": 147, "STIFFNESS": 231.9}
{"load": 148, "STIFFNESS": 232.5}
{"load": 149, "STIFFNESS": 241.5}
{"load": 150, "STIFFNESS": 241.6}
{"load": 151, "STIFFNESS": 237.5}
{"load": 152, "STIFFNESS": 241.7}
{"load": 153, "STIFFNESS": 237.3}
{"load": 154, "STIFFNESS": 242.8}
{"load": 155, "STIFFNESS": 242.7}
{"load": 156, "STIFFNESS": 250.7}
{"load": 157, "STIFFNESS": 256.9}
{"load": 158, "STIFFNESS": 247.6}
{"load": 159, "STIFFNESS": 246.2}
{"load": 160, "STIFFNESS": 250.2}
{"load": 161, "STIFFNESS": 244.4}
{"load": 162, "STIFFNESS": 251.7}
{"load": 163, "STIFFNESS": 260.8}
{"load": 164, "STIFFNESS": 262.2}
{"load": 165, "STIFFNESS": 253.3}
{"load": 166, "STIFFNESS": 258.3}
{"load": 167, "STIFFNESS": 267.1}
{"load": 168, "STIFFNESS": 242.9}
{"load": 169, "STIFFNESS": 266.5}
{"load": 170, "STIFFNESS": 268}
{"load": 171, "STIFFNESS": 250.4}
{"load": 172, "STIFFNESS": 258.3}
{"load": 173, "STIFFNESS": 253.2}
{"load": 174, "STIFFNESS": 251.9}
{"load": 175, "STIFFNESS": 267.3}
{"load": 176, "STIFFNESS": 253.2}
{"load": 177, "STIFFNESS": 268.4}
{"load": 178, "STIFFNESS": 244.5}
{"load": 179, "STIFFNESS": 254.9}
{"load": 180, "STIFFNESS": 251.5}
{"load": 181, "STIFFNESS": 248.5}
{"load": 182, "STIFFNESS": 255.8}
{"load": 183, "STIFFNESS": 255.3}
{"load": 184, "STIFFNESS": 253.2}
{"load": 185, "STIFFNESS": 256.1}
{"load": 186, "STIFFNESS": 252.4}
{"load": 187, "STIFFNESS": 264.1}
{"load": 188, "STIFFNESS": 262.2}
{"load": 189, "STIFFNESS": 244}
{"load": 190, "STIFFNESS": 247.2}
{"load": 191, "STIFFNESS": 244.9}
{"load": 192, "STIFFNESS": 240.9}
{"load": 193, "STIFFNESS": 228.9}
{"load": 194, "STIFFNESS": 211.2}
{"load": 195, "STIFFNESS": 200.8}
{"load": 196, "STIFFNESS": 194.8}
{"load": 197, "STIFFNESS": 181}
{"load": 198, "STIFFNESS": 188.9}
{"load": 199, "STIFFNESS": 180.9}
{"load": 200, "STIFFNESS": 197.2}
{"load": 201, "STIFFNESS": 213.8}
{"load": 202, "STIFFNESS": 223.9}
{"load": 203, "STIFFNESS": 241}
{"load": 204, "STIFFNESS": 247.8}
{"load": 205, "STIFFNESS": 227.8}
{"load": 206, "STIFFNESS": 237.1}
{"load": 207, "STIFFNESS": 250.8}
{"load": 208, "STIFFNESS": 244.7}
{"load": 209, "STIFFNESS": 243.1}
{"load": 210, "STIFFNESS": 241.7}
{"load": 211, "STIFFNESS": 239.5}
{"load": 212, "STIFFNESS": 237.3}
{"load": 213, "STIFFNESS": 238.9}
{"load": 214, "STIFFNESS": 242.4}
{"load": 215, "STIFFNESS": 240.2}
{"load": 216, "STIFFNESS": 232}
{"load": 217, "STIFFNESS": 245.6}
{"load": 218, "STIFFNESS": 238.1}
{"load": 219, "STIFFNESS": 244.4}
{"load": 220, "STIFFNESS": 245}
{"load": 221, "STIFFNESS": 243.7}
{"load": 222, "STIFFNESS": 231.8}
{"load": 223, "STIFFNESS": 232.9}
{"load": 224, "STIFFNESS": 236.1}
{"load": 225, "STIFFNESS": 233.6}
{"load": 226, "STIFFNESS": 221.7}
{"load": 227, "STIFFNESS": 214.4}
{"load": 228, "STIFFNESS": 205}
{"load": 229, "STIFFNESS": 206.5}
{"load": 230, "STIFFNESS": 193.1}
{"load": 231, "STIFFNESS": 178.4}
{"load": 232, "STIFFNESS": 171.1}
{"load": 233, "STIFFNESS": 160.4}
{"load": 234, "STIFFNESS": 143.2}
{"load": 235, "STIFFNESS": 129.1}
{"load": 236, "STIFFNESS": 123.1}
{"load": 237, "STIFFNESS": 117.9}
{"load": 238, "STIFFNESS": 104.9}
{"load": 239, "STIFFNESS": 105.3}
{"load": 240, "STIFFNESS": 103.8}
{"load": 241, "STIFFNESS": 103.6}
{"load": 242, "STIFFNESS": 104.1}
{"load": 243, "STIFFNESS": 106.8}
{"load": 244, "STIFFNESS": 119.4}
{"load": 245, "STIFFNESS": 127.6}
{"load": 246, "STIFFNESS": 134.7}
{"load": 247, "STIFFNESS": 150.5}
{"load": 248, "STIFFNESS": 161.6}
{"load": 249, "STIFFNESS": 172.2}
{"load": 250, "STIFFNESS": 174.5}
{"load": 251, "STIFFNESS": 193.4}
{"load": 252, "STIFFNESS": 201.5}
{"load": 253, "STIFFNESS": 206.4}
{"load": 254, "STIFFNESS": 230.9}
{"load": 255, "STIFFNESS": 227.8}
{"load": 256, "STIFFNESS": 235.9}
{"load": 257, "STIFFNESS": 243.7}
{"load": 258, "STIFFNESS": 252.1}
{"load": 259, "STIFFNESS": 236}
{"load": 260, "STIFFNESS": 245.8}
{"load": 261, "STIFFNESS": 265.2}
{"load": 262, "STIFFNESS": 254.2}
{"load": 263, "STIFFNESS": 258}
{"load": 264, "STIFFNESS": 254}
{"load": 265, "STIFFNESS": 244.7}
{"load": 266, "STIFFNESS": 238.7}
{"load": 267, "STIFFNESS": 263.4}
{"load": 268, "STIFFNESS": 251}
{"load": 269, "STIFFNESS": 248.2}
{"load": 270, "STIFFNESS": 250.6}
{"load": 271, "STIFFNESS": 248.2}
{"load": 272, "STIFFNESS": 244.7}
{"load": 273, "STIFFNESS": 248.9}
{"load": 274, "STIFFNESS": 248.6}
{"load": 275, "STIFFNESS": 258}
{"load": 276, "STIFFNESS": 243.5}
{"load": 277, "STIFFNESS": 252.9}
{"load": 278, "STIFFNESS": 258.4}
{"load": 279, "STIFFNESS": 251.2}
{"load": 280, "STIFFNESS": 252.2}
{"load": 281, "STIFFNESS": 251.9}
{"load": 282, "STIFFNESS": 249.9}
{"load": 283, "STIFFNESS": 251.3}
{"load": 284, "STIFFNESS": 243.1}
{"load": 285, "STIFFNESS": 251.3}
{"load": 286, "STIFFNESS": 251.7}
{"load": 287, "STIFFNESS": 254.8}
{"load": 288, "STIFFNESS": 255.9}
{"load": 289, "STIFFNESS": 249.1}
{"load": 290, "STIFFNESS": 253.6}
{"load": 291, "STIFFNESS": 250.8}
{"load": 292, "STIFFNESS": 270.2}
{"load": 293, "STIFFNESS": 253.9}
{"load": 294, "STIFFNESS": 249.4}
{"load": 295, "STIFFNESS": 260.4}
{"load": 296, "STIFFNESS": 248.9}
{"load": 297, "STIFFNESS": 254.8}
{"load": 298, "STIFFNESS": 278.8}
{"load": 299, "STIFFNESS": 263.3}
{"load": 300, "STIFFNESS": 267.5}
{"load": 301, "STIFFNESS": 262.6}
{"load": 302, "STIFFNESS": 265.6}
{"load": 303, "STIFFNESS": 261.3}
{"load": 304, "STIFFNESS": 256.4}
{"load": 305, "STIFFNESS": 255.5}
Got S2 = 8.8 N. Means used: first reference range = 253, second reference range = 252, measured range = 209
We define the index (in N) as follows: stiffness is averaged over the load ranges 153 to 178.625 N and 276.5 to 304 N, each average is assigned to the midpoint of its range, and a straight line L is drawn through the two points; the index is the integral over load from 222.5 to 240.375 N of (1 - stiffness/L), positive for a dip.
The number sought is 5.85 N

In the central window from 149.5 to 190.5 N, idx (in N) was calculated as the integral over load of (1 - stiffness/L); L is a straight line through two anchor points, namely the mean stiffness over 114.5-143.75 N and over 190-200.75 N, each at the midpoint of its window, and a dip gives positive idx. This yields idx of -4.1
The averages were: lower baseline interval 264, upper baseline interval 209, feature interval 253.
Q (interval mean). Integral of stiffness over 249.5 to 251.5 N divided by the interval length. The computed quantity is 184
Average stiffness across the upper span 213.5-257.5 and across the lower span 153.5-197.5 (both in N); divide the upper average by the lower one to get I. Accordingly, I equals 0.7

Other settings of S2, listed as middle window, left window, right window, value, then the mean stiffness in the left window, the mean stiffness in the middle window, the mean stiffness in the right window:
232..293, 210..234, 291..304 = 8.25 N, 222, 211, 261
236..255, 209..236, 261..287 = 6.98 N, 216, 147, 251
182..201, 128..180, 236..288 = 0.67 N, 249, 228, 212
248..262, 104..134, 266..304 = 1.95 N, 267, 221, 254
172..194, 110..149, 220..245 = -4.22 N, 259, 252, 167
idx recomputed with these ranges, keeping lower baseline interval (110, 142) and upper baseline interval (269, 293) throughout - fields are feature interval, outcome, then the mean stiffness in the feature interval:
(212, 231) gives 2.0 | 229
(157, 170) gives 0.3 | 255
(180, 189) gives 0.1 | 255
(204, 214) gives 0.6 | 241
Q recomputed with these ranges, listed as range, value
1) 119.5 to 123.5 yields 286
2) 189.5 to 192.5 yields 244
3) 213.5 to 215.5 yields 241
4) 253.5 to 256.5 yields 232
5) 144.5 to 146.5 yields 236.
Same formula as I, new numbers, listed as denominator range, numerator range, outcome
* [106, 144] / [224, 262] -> 0.68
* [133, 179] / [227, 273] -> 0.77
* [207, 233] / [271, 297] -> 1.11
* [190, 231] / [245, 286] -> 1.03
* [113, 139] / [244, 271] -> 0.82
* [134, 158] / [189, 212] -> 0.93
